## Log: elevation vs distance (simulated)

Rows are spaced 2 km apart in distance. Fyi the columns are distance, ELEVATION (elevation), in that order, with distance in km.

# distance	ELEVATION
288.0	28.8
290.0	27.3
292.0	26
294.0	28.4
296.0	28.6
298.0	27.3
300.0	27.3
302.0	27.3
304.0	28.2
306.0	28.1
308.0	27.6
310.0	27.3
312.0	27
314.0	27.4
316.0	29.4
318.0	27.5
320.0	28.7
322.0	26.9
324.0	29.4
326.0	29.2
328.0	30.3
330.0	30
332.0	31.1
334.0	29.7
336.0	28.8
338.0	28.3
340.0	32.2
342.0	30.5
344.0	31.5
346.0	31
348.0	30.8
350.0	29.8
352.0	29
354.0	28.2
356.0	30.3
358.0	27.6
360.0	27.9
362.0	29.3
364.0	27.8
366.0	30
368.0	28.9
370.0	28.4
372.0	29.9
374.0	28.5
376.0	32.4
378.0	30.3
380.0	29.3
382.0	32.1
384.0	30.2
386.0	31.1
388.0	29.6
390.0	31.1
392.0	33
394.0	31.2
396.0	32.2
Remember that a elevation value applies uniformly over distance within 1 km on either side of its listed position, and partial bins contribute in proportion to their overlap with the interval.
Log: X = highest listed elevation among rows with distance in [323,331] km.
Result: 30.3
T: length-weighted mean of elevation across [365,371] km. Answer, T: 29.1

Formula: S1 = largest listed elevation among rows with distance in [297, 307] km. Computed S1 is 28.2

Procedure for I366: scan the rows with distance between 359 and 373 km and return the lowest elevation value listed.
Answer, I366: 27.8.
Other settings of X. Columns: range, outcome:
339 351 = 32.2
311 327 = 29.4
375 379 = 32.4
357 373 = 30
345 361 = 31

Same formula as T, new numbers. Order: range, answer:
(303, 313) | 27.6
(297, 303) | 27.3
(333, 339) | 28.9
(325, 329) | 29.8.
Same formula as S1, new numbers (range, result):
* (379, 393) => 33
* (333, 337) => 29.7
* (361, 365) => 29.3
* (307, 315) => 27.6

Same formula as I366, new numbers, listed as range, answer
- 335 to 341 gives 28.3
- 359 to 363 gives 27.9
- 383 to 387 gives 30.2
